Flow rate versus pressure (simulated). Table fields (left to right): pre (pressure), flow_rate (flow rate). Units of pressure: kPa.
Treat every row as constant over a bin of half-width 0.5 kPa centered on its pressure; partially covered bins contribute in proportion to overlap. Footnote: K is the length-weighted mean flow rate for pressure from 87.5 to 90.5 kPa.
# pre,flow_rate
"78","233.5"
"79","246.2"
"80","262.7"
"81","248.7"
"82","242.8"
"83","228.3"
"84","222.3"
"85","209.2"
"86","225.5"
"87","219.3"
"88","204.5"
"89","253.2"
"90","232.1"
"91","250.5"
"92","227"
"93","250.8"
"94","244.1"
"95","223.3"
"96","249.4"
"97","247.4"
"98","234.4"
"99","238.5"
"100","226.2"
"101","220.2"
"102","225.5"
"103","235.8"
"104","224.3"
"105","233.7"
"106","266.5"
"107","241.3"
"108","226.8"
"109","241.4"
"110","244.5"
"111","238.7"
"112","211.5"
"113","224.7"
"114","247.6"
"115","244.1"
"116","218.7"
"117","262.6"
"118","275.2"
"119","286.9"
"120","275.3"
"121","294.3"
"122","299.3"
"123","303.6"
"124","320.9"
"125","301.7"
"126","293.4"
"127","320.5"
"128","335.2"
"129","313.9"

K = 230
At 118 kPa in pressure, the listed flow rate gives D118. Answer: 275.2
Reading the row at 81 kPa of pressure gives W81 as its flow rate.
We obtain 248.7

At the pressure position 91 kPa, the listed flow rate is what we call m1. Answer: 250.5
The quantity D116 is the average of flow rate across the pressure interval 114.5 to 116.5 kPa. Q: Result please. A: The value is 231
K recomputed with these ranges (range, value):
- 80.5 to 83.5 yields 240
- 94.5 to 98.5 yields 239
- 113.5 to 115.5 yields 246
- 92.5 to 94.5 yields 247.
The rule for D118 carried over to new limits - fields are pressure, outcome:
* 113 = 224.7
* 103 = 235.8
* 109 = 241.4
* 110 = 244.5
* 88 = 204.5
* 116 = 218.7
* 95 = 223.3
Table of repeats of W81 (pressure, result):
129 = 313.9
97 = 247.4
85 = 209.2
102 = 225.5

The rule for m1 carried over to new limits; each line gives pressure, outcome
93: 250.8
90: 232.1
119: 286.9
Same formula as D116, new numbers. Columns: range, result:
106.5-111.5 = 239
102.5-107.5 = 240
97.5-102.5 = 229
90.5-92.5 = 239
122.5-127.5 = 308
